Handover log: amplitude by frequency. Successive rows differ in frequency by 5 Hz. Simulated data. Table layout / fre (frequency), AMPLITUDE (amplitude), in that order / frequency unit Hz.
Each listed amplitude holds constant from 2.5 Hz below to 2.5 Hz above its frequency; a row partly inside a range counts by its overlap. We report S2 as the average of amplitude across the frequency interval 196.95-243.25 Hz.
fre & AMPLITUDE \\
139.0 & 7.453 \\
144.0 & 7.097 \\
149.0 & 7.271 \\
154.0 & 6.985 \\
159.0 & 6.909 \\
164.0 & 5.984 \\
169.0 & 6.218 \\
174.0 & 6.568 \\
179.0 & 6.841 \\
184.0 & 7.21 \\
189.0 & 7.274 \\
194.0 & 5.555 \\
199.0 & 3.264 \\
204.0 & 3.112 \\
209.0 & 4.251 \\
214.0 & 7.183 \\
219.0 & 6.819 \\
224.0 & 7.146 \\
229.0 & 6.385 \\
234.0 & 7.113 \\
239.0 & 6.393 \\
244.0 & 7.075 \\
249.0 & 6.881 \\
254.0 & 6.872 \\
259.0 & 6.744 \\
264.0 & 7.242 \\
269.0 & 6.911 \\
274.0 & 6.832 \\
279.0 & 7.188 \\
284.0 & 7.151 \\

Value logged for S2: 5.82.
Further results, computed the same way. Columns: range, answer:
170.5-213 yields 5.59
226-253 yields 6.78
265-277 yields 6.93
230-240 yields 6.75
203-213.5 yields 4.43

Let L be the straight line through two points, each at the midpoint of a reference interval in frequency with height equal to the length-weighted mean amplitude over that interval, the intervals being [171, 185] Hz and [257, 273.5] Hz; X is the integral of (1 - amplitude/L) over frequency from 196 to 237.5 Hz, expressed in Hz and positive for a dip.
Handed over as 7.3 Hz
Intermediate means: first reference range 6.81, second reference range 6.96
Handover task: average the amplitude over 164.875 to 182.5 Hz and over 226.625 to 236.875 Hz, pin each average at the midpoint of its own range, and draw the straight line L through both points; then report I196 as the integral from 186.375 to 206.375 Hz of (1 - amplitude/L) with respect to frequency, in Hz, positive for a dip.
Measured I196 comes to 5.4 Hz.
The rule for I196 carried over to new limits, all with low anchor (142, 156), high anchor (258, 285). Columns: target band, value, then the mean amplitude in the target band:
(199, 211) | 5.9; 3.57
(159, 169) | 1.2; 6.27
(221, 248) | 0.9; 6.83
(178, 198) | 1.8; 6.45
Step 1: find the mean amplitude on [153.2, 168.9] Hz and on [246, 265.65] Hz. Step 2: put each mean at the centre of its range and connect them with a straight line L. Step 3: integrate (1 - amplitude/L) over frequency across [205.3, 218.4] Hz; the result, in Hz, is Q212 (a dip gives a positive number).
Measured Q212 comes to 2.15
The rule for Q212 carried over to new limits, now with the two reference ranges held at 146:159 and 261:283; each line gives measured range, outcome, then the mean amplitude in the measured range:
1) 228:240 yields 0.6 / 6.69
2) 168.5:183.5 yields 0.9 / 6.67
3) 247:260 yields 0.4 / 6.84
